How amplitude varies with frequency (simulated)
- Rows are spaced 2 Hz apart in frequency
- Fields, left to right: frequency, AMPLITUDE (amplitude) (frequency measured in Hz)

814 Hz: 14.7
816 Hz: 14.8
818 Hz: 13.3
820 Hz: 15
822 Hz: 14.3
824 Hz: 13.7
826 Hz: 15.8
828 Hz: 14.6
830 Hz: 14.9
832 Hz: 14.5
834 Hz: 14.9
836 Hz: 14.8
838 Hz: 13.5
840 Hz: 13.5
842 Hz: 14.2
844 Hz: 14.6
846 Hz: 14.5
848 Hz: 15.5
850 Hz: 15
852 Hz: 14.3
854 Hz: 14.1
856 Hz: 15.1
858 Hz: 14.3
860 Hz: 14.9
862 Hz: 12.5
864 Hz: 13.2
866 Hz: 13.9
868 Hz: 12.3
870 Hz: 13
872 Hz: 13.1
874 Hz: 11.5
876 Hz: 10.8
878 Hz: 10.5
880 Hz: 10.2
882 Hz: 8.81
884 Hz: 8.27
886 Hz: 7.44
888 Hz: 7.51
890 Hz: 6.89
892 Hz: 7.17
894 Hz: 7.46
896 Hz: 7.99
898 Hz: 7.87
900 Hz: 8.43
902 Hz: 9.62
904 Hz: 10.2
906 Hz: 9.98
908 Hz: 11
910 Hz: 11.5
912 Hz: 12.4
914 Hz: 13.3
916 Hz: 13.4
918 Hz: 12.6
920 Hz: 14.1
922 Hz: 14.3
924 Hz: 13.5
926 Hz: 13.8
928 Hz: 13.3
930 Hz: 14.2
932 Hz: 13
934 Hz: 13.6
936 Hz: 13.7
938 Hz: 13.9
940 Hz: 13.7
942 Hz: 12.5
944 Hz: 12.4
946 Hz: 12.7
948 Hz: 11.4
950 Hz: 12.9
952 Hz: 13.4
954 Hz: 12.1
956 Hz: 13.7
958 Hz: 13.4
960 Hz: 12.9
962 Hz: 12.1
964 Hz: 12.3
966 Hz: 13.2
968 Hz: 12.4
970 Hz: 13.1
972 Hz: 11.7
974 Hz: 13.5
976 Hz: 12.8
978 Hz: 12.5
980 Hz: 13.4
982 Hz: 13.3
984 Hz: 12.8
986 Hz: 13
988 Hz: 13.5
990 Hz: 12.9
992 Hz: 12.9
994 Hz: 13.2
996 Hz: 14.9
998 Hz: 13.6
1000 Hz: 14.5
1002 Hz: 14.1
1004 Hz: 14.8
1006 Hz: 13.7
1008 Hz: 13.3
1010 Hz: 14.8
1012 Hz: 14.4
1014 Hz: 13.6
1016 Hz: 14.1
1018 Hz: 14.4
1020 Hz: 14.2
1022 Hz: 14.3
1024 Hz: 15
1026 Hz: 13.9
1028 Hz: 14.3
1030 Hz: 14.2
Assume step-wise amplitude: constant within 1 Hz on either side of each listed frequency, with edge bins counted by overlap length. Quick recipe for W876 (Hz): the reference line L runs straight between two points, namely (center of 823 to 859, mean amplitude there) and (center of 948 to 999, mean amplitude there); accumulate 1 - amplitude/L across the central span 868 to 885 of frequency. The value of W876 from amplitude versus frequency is 3.9 Hz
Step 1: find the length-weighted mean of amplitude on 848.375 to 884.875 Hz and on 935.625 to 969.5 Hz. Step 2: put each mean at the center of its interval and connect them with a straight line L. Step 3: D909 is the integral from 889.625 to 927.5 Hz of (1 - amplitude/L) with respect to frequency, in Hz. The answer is 5.4 Hz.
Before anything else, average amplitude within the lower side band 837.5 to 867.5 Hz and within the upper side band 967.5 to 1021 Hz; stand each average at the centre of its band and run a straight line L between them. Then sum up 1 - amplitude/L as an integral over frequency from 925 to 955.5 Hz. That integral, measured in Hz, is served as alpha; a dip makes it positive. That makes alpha 1.5 Hz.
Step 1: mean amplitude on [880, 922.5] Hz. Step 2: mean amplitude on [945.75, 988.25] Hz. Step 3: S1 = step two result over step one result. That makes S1 1.29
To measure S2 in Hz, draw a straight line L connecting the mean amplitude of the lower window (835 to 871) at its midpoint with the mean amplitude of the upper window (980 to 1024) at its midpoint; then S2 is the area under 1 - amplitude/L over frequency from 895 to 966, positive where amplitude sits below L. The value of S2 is 8.22 Hz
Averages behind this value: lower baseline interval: 14.1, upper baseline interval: 13.8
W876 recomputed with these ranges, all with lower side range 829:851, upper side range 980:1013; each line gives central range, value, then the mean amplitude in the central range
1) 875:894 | 7.6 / 8.56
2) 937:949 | 1.1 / 12.8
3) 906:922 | 1.8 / 12.6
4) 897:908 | 3.7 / 9.38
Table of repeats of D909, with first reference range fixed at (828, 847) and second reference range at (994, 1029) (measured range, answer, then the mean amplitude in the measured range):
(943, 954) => 1.3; 12.5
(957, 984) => 2.7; 12.8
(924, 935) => 0.6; 13.6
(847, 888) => 5.8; 12.3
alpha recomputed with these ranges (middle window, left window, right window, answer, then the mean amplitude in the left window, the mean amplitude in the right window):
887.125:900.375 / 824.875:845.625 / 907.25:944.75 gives 5.9 Hz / 14.5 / 13.2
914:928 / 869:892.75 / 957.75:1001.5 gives -3.2 Hz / 9.62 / 13.1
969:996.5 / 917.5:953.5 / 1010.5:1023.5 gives 1.5 Hz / 13.3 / 14.2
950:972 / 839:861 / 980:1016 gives 1.8 Hz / 14.5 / 13.7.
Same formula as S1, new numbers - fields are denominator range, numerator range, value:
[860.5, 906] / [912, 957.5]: 1.32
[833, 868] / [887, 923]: 0.73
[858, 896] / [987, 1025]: 1.33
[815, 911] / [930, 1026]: 1.10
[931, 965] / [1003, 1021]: 1.09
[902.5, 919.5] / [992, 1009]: 1.18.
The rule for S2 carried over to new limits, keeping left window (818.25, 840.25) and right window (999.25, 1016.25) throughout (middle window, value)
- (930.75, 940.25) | 0.5 Hz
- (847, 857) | -0.2 Hz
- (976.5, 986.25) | 0.8 Hz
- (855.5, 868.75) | 0.7 Hz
